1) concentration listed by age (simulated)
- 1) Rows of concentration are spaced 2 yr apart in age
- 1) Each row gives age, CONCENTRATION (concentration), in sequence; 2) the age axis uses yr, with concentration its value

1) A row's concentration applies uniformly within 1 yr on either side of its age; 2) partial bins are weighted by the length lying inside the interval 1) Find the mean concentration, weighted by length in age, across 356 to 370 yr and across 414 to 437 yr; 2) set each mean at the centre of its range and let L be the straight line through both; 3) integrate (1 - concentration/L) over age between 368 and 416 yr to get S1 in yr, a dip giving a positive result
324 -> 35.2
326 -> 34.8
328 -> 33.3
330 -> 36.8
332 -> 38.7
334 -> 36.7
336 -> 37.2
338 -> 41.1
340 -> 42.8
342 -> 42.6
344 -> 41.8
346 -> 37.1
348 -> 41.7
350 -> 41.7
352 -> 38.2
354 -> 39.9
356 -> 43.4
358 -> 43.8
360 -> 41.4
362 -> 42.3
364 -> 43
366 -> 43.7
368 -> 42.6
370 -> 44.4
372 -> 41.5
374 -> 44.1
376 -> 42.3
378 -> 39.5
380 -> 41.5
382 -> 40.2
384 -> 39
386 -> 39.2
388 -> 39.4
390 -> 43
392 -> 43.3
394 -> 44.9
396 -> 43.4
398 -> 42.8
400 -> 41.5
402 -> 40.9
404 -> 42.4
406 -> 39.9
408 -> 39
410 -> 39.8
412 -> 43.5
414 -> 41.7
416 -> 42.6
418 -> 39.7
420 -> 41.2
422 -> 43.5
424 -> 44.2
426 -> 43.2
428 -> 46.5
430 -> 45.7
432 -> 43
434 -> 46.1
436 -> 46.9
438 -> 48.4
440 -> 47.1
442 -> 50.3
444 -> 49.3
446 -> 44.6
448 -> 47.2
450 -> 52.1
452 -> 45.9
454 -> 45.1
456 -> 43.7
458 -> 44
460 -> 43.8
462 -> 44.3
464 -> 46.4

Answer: 1.9 yr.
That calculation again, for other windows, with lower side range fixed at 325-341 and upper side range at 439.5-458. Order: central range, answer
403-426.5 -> 1.4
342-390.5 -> -1.3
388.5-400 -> -0.1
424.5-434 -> 0.2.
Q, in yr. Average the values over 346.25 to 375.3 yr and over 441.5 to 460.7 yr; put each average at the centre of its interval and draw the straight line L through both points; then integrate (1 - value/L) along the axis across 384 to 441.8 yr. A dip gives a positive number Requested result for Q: 2.21 yr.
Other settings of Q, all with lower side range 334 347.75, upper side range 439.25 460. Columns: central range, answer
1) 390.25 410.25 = 0.9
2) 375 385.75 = 0.6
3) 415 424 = 0.6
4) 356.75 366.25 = -0.3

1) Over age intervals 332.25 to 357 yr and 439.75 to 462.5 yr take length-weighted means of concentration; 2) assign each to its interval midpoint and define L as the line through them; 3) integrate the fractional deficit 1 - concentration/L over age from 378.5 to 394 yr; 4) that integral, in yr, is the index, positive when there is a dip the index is 0.6 yr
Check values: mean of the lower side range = 40.3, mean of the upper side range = 46.5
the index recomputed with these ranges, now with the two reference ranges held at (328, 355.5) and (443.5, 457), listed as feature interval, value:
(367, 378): -0.3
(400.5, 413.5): 0.9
